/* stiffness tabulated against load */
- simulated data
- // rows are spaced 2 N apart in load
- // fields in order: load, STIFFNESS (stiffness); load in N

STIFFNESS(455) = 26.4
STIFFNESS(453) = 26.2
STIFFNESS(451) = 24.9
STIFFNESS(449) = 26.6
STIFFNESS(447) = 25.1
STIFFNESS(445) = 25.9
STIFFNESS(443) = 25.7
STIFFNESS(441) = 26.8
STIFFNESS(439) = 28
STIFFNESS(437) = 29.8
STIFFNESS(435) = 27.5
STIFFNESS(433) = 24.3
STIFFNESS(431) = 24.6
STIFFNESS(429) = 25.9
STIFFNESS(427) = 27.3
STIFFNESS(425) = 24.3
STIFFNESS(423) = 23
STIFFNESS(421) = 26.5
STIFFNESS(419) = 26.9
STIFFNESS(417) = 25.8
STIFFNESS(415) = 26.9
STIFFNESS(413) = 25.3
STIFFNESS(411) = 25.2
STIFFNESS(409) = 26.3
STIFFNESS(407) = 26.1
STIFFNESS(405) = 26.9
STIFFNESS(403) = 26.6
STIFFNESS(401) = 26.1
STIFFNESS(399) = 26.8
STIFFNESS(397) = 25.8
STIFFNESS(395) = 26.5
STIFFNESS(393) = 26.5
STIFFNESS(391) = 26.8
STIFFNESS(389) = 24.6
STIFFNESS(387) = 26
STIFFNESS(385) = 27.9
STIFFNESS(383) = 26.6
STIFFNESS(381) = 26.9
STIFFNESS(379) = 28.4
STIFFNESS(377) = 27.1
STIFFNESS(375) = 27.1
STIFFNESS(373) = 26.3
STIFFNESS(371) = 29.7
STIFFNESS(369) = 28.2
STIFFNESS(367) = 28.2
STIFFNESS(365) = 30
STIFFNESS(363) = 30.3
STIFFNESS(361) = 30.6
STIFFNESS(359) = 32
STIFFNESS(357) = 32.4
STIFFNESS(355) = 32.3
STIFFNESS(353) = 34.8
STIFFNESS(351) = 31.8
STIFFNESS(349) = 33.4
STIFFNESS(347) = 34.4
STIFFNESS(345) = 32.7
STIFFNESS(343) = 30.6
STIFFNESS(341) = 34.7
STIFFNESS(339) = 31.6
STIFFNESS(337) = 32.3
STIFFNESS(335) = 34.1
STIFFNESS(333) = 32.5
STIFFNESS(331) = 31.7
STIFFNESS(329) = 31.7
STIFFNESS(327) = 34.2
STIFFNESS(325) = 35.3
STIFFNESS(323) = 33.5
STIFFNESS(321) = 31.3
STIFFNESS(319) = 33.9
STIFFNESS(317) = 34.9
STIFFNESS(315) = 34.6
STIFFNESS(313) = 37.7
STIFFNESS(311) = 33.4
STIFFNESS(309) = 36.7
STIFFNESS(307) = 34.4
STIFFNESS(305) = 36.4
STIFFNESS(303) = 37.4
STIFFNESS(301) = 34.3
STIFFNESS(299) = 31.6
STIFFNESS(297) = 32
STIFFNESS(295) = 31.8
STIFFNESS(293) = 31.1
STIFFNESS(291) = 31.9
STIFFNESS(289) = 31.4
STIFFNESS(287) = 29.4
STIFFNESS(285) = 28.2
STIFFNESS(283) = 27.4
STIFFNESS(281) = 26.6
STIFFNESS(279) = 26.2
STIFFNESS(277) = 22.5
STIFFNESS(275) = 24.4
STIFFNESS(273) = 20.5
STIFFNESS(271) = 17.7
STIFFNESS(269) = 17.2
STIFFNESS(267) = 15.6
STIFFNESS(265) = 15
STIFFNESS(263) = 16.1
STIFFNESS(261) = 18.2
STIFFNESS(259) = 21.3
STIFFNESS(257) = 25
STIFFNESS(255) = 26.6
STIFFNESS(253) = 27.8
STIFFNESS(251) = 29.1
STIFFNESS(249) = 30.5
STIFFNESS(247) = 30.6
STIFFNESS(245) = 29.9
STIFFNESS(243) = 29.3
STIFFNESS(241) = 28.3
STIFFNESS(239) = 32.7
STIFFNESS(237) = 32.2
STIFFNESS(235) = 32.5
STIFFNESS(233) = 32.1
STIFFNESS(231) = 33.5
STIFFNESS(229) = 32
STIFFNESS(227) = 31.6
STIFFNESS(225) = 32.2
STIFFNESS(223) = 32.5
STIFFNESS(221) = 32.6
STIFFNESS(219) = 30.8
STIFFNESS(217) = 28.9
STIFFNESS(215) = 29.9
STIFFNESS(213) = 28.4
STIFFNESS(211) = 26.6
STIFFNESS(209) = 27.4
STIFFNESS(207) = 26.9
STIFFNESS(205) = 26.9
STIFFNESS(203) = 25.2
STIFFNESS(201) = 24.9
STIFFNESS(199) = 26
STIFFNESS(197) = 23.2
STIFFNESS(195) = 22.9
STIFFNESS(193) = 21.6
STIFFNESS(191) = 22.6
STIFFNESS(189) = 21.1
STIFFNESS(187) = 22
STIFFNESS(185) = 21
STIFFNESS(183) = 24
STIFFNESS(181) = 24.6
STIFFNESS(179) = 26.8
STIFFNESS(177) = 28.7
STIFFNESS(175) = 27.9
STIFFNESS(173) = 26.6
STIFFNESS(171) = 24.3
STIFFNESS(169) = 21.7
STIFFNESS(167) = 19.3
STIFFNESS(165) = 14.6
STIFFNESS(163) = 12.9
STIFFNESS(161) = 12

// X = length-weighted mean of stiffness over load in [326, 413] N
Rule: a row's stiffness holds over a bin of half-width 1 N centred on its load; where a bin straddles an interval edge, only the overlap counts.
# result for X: 29.4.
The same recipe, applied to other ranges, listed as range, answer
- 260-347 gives 29.7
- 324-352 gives 32.9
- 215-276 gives 26.9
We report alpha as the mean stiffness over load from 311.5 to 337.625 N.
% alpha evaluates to 33.7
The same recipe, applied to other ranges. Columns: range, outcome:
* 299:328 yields 34.7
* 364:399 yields 27.2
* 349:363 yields 32.2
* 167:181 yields 25.4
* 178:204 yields 23.5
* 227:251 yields 31.2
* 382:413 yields 26.3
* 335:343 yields 32.7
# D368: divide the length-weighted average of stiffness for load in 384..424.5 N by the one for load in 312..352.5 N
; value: 0.8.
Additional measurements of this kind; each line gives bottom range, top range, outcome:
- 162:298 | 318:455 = 1.10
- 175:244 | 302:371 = 1.19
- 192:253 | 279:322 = 1.12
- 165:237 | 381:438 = 0.98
